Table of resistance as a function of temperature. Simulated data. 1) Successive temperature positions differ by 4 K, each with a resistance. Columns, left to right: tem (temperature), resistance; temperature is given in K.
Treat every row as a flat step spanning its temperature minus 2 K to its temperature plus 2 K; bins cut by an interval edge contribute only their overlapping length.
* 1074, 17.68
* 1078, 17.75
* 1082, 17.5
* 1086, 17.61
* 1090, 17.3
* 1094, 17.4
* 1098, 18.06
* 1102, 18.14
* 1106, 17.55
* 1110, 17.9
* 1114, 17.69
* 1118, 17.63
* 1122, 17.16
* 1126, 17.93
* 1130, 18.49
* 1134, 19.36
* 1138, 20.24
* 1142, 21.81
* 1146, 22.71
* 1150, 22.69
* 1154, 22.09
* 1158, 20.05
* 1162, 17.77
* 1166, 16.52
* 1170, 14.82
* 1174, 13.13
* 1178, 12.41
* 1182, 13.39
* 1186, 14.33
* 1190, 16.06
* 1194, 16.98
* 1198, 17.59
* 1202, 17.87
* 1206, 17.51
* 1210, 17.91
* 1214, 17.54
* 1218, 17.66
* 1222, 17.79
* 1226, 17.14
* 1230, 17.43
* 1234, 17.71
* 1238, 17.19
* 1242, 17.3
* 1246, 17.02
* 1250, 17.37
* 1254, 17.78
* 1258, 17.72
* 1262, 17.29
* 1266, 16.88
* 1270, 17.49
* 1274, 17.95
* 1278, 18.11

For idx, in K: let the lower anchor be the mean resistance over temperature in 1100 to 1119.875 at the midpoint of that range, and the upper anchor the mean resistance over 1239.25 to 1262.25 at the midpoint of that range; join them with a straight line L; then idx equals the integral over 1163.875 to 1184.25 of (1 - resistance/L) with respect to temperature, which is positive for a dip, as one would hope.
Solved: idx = 4.1 K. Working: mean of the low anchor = 17.8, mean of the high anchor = 17.4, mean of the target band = 14.1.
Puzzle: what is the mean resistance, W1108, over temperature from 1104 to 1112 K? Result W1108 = 17.7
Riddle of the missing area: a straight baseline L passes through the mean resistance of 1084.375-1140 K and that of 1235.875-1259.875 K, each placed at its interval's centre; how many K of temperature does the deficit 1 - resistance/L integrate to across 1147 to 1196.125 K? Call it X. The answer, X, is 2.6 K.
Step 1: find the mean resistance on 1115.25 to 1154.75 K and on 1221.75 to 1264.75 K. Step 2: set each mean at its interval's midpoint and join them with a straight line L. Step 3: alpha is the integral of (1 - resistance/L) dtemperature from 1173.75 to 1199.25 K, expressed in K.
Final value 5.2 K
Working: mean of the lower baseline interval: 19.9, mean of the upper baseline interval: 17.4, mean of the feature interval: 14.9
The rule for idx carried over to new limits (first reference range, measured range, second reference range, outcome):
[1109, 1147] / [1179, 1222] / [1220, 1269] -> 3.24 K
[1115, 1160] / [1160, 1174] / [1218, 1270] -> 2.44 K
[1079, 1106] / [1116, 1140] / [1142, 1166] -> 1.22 K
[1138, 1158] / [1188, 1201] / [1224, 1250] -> 1.69 K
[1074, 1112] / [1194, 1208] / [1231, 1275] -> -0.04 K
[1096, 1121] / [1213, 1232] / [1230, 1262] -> -0.02 K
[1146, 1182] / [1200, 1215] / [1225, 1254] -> -0.26 K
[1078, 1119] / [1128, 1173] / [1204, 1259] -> -4.93 K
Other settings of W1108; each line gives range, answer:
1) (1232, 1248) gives 17.3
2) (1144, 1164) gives 21.1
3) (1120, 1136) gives 18.2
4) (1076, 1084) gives 17.6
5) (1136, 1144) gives 21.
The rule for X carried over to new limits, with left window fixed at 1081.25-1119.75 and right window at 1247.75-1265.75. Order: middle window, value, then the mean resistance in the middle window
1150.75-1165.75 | -1.87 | 19.8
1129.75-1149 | -3.48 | 20.8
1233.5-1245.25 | 0.12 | 17.3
